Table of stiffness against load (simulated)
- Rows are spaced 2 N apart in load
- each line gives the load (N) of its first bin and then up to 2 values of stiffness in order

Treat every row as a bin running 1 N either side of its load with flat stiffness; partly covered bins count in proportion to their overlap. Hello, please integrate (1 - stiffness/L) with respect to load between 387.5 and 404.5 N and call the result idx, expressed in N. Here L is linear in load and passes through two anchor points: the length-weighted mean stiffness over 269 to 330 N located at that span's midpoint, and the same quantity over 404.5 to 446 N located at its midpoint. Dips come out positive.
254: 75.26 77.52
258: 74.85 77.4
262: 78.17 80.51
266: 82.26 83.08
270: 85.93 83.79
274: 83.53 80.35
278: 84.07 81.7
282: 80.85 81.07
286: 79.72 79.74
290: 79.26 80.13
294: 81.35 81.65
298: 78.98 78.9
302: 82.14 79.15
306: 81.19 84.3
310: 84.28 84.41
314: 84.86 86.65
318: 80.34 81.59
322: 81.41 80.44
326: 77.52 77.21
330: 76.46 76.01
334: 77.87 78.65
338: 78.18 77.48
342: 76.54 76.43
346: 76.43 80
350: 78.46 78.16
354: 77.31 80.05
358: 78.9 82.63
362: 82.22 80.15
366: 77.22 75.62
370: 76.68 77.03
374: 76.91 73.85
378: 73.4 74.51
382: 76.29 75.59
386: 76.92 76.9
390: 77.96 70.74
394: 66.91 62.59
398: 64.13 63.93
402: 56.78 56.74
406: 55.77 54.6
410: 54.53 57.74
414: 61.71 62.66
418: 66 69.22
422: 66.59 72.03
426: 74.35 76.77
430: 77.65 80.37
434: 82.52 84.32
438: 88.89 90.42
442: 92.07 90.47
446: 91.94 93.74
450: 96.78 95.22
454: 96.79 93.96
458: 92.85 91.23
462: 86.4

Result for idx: 2.0 N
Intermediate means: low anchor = 81.5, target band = 66.3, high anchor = 73.2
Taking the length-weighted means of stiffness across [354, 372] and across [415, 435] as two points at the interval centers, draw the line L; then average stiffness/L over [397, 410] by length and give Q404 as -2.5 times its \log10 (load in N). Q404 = 0.27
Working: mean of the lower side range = 79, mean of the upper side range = 72.8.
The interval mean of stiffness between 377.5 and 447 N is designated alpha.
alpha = 72.1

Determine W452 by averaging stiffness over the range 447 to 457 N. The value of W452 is 95.3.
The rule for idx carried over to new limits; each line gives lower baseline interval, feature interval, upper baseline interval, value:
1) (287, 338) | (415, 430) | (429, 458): 3.1 N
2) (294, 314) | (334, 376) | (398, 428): -3.0 N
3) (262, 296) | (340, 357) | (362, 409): -0.8 N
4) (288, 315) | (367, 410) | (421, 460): 7.7 N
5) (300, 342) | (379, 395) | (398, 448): 0.1 N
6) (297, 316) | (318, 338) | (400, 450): 0.5 N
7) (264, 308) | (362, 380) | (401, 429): -1.8 N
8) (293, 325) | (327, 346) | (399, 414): -0.5 N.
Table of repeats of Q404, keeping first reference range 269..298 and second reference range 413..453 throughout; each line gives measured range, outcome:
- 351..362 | 0.02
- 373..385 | 0.08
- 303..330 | 0.00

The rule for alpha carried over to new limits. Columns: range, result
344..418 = 71.4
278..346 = 80.2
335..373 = 78.3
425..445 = 83.8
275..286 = 81.4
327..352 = 77.5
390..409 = 62.2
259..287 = 81.6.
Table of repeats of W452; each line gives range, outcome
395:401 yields 63.6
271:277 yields 82.6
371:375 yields 77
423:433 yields 76.2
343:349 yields 77.6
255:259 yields 76.2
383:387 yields 76.3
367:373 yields 76.4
